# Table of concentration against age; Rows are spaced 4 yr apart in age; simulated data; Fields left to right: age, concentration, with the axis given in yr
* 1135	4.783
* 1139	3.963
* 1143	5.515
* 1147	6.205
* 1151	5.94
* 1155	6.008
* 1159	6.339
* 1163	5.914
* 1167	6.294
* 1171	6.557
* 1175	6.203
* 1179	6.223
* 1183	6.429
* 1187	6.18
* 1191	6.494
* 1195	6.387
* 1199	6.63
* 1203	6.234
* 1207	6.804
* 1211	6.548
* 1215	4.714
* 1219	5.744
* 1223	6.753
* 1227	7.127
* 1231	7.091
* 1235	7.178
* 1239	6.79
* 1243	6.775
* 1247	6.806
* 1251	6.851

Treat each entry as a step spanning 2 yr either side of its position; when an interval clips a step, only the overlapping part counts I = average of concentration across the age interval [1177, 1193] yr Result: 6.33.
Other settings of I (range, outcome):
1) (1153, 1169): 6.14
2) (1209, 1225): 5.94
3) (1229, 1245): 6.96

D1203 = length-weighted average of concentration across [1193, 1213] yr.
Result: 6.52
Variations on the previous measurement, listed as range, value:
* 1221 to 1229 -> 6.94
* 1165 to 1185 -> 6.34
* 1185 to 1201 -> 6.42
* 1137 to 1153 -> 5.41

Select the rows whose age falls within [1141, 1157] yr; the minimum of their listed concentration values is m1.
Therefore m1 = 5.515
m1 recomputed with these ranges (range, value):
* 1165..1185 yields 6.203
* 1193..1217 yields 4.714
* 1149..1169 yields 5.914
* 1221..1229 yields 6.753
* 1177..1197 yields 6.18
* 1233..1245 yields 6.775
